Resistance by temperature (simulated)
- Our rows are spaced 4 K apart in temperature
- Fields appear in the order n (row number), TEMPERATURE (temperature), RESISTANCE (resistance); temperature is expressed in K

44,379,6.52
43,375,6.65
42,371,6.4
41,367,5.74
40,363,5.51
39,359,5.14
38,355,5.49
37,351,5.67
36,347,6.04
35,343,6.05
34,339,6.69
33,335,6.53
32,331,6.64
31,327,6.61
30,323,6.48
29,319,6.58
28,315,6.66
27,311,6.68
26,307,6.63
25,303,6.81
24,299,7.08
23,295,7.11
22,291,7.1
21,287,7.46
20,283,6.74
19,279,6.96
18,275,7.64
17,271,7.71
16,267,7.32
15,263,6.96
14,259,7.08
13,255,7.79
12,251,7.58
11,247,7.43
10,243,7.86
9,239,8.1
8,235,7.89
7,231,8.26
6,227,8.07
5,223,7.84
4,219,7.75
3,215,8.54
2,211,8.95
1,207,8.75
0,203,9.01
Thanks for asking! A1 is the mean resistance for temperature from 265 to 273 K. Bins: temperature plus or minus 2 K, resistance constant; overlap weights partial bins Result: 7.52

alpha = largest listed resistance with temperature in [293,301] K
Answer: 7.11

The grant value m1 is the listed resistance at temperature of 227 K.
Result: 8.07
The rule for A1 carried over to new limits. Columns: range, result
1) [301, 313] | 6.71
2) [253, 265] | 7.28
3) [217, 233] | 7.98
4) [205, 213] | 8.85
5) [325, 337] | 6.59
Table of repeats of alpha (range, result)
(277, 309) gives 7.46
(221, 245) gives 8.26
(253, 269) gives 7.79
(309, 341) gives 6.69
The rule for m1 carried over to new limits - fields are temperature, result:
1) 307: 6.63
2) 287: 7.46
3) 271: 7.71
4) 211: 8.95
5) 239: 8.1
